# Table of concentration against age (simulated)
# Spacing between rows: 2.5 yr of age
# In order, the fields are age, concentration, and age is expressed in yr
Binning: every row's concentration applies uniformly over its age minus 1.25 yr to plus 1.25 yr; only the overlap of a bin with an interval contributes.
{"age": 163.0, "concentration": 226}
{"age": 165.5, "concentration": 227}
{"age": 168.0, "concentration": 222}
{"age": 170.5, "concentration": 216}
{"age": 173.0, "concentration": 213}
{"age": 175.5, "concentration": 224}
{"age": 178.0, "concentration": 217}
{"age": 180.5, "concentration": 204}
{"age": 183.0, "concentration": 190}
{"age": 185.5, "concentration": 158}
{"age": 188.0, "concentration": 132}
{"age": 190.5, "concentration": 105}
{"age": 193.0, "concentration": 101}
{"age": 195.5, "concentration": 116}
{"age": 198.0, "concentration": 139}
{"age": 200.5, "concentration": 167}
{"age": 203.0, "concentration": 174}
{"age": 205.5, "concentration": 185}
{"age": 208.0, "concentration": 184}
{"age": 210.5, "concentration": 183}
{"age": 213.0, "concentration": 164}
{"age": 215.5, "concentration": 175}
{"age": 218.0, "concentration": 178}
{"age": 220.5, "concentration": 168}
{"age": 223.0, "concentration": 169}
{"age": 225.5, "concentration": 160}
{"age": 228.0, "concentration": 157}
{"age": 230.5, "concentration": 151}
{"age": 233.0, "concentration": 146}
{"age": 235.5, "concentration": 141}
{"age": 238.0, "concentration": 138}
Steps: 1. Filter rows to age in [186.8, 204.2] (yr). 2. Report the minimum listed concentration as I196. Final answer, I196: 101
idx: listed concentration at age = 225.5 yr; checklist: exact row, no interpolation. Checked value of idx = 160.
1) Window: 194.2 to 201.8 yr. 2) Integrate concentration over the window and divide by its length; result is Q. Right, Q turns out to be 141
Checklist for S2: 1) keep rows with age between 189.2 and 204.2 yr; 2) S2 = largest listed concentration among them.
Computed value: 174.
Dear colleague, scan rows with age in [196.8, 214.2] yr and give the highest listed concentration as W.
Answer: 185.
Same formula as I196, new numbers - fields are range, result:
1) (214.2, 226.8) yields 160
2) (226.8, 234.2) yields 146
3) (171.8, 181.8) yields 204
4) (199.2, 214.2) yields 164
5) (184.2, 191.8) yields 105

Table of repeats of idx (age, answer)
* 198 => 139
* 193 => 101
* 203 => 174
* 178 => 217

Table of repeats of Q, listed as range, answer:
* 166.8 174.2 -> 217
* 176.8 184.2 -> 204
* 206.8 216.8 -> 176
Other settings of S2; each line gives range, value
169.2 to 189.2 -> 224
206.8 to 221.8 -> 184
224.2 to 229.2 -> 160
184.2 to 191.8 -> 158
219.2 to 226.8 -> 169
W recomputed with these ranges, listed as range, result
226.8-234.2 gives 157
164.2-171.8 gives 227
